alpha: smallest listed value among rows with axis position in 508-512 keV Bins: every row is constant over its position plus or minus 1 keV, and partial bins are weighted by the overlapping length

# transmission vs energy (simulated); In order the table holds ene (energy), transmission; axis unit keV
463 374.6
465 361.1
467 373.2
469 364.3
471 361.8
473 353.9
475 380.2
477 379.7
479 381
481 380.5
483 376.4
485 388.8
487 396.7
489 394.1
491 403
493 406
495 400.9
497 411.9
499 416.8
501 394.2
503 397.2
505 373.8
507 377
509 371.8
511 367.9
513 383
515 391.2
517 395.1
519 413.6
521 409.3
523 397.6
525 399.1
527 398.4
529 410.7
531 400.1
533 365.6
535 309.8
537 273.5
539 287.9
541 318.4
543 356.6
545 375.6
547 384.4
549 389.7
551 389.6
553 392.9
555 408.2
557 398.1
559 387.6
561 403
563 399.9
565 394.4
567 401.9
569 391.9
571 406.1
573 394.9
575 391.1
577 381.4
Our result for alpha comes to 367.9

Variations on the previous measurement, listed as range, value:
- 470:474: 353.9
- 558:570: 387.6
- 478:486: 376.4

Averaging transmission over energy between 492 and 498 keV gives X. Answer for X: 406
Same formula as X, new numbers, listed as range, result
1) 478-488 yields 385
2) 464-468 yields 367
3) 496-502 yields 408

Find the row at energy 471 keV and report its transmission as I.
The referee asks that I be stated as 361.8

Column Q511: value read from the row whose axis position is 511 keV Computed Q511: 367.9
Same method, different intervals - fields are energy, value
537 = 273.5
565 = 394.4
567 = 401.9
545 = 375.6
